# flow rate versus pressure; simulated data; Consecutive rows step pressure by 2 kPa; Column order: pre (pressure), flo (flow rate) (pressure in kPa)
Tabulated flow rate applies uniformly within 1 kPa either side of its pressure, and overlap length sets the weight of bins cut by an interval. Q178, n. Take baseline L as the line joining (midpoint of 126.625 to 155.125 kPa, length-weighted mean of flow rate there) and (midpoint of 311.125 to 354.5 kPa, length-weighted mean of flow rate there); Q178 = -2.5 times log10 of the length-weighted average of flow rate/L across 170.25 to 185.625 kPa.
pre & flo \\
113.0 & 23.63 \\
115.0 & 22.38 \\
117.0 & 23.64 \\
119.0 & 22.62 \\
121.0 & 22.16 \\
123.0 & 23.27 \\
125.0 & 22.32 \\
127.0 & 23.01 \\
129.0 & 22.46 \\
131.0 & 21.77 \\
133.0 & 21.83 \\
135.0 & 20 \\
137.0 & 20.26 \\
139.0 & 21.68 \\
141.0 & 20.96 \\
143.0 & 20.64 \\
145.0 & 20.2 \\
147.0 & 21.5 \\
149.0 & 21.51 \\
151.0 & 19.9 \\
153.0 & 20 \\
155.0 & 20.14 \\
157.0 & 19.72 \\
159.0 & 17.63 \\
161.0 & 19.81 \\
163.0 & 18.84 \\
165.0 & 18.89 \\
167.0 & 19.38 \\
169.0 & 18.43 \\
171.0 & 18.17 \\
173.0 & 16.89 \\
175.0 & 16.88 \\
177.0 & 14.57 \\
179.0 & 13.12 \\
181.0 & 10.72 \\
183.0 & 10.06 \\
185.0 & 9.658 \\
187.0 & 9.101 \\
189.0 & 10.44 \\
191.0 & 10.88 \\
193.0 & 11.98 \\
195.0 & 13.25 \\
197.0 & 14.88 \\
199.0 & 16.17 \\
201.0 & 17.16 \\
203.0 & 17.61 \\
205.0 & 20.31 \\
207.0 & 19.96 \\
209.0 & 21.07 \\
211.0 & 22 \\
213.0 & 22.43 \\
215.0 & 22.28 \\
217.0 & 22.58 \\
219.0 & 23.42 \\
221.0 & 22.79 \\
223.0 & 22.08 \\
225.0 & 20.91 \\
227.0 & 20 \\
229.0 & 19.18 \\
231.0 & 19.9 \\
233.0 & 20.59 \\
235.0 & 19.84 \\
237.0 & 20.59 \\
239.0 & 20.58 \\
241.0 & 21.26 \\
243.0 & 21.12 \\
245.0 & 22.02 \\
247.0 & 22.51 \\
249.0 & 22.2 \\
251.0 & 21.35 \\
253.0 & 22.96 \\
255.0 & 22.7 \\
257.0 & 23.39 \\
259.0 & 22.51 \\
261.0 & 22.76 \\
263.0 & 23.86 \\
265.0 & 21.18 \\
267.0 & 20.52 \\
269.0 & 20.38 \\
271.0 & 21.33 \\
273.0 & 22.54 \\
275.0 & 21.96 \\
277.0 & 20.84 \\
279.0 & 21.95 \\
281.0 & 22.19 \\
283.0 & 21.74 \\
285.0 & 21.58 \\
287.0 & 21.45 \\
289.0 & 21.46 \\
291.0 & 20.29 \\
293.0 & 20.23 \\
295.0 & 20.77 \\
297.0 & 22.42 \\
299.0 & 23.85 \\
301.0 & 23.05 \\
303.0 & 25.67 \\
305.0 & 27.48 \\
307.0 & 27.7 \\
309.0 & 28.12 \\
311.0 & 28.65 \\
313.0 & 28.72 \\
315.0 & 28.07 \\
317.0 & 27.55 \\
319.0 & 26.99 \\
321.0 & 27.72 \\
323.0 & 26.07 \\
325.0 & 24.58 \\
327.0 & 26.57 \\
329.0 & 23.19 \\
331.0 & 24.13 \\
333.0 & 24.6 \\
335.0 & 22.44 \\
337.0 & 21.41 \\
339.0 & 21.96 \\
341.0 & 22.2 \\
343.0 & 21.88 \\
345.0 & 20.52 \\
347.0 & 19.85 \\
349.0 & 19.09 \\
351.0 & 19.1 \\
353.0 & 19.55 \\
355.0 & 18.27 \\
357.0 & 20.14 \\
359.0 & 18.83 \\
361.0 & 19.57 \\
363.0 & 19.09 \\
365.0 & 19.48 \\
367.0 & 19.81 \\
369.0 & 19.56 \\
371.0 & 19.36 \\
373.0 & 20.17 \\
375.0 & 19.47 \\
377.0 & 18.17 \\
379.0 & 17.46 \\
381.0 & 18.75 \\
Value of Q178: 0.48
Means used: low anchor 21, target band 13.8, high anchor 23.7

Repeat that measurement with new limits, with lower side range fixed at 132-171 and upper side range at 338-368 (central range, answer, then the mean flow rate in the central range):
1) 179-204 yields 0.50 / 12.7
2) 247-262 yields -0.13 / 22.6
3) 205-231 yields -0.08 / 21.4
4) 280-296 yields -0.07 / 21.2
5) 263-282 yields -0.08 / 21.6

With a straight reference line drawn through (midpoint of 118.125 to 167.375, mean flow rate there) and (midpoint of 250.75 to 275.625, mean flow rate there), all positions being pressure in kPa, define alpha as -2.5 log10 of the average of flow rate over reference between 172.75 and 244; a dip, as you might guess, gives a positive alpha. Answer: 0.22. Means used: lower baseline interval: 20.8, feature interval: 17.7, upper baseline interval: 22.1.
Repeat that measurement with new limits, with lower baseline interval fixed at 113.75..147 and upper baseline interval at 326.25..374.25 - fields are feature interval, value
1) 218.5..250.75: 0.01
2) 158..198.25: 0.42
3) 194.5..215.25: 0.14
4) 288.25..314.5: -0.17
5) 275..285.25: -0.03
